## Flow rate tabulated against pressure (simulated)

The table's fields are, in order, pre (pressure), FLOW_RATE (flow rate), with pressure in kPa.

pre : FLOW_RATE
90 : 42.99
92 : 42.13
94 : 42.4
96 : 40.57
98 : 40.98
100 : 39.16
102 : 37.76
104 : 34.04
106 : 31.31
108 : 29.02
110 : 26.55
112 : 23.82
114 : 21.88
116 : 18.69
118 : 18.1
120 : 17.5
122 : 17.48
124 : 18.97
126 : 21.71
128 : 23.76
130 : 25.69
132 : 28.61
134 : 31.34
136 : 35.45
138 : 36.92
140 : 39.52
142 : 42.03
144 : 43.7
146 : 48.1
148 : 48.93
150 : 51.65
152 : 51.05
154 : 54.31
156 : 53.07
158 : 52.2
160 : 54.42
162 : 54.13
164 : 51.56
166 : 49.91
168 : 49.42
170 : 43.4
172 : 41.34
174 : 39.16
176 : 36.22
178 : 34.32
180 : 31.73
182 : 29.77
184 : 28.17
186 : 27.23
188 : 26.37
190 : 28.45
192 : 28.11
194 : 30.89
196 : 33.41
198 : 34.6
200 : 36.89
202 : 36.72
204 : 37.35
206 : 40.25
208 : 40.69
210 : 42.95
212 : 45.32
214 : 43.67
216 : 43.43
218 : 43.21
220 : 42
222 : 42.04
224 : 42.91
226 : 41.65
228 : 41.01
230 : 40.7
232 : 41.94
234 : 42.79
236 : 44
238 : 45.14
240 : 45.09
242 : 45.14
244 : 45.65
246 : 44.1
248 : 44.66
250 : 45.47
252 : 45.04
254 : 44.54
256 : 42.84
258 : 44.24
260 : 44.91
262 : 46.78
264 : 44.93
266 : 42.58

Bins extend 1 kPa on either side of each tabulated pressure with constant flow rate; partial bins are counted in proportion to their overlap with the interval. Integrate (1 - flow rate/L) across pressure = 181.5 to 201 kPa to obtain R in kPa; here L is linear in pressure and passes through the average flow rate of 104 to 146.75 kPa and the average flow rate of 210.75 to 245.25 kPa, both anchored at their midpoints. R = 3.9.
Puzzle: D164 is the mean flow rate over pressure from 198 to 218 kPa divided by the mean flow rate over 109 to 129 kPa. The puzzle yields 1.95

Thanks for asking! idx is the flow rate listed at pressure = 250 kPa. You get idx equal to 45.47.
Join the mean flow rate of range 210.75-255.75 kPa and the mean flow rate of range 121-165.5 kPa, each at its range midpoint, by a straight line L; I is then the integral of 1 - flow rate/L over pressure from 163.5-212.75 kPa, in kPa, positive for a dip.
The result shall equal 6.04 kPa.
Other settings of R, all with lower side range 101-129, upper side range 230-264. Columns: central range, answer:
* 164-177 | -4.45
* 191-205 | 1.14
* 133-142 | -2.82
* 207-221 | -1.30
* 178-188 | 1.50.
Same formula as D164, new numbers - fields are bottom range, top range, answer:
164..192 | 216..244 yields 1.19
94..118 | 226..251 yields 1.40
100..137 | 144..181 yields 1.80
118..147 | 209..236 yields 1.41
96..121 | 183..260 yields 1.39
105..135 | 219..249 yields 1.83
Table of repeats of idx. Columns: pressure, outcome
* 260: 44.91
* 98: 40.98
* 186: 27.23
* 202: 36.72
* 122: 17.48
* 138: 36.92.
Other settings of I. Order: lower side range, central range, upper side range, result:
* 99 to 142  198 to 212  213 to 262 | 0.0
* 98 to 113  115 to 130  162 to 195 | 6.0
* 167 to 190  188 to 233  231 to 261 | 0.9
